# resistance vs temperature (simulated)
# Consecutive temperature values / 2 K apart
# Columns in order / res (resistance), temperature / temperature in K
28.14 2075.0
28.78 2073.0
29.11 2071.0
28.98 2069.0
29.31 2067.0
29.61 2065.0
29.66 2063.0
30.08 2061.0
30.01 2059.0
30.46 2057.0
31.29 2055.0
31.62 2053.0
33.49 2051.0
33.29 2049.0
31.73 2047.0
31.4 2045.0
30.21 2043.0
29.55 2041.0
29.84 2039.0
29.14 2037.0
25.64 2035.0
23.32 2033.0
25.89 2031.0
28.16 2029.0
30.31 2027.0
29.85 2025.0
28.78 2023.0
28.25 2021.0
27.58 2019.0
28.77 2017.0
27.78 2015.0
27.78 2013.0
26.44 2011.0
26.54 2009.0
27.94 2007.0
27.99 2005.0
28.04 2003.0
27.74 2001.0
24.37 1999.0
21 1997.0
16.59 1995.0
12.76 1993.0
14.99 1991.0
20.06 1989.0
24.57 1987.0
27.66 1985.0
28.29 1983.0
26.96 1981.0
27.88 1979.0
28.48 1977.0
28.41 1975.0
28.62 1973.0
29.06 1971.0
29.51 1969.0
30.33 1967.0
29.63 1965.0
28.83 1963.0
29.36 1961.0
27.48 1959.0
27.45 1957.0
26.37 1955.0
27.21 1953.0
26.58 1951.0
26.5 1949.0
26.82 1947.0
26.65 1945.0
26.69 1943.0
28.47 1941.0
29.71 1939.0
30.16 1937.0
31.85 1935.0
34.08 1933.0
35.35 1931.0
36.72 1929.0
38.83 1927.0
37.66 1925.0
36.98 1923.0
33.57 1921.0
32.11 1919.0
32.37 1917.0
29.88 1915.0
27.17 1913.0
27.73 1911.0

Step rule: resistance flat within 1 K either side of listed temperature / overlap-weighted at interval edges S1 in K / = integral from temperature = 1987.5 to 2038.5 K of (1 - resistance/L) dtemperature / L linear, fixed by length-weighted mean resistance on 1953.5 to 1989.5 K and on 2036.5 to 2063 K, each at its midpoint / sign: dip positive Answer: 7.0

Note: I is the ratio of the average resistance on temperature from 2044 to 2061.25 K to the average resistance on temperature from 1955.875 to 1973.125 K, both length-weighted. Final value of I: 1.09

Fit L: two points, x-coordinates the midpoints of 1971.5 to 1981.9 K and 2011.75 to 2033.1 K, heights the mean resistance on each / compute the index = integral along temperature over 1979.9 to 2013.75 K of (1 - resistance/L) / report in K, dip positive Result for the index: 4.8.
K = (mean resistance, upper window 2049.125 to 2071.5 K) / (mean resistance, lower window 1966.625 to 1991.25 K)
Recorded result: 1.14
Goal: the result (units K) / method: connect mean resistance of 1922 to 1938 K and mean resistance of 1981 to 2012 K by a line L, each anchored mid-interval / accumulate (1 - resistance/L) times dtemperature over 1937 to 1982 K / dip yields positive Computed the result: 2.8 K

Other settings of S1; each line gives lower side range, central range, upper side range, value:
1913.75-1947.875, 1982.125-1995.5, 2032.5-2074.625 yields 4.4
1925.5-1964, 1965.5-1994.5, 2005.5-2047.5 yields 3.7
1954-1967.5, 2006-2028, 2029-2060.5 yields 0.8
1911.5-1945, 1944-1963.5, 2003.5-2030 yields 2.4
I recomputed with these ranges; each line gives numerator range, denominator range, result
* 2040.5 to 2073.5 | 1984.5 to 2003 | 1.44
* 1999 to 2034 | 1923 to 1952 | 0.88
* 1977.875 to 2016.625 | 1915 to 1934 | 0.70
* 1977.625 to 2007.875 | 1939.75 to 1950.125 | 0.88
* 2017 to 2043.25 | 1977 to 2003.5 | 1.21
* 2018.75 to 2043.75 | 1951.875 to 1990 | 1.02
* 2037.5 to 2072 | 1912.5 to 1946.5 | 0.95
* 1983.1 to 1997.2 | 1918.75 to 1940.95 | 0.59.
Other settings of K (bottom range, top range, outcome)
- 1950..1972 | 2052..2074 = 1.05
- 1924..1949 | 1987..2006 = 0.68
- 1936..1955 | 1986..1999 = 0.68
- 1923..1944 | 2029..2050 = 0.87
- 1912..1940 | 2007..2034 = 0.83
